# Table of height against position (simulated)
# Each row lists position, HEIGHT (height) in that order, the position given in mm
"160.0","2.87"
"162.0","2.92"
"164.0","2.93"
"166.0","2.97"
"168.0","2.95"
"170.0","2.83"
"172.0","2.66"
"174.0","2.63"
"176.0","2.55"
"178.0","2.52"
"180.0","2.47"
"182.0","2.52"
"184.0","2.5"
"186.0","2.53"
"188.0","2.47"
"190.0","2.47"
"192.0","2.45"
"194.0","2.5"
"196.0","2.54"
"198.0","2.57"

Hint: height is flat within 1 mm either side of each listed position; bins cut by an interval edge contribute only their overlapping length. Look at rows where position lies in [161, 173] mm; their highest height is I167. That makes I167 2.97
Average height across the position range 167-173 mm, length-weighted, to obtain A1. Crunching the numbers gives 2.81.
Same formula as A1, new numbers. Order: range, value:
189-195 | 2.47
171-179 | 2.59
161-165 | 2.92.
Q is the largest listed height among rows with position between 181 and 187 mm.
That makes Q 2.53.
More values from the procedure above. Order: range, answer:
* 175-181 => 2.55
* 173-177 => 2.63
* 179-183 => 2.52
